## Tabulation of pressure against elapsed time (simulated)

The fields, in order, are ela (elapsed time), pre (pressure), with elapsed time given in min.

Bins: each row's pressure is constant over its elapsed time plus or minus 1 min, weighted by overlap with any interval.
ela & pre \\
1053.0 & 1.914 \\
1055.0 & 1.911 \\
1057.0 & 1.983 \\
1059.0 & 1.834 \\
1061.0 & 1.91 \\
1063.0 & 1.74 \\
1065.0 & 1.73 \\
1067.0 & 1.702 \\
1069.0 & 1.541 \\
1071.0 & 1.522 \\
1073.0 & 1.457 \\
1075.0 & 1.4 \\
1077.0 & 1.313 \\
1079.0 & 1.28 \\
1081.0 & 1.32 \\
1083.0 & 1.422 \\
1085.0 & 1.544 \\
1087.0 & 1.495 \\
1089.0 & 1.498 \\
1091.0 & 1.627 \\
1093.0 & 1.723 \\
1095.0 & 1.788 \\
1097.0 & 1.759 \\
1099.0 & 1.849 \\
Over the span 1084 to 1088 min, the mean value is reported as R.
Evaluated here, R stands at 1.52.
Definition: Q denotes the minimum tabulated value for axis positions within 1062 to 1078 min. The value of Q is 1.313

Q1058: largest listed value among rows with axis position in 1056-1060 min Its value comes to 1.983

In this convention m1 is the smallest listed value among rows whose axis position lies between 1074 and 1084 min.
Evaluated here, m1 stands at 1.28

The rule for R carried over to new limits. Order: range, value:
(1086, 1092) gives 1.54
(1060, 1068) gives 1.77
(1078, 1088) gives 1.41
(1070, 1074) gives 1.49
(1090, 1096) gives 1.71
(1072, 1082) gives 1.35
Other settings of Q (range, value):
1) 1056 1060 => 1.834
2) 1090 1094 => 1.627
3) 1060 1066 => 1.73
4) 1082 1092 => 1.422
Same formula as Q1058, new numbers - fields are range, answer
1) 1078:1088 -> 1.544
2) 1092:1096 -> 1.788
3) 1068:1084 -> 1.541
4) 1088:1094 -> 1.723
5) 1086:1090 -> 1.498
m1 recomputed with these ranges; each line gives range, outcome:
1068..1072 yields 1.522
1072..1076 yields 1.4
